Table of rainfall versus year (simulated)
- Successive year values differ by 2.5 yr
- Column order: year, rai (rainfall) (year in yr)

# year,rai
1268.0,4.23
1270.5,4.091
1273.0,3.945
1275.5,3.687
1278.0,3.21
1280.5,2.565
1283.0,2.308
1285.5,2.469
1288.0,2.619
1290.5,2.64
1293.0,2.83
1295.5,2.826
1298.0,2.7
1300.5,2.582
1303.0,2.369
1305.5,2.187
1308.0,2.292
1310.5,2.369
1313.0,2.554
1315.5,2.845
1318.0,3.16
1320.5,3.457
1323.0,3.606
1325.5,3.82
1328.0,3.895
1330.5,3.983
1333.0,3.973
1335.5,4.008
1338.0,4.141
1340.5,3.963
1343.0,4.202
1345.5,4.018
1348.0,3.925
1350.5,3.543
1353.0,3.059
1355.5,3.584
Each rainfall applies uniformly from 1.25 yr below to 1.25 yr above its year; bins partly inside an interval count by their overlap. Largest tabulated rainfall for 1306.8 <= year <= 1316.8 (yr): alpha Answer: 2.845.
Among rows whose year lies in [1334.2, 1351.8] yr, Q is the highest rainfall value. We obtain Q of 4.202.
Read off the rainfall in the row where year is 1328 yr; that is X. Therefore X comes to 3.895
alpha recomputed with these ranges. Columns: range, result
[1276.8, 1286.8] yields 3.21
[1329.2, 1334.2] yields 3.983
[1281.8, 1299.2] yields 2.83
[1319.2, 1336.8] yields 4.008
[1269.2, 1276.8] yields 4.091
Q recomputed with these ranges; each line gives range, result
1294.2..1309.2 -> 2.826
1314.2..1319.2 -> 3.16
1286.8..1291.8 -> 2.64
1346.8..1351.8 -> 3.925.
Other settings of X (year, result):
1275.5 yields 3.687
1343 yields 4.202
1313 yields 2.554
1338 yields 4.141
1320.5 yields 3.457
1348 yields 3.925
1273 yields 3.945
